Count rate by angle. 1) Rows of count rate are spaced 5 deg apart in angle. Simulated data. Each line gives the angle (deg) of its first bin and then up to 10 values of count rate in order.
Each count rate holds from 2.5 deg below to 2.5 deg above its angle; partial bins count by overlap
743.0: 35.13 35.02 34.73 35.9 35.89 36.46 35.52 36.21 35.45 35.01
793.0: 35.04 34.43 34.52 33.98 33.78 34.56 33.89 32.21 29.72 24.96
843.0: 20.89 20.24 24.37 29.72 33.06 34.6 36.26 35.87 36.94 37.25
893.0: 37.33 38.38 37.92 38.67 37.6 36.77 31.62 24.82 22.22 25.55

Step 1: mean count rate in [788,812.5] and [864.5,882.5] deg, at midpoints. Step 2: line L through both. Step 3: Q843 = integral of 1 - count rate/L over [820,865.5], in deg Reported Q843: 9.55 deg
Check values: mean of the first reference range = 34.5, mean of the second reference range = 35.6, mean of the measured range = 27.7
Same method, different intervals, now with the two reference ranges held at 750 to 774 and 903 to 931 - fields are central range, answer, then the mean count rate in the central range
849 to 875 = 2.83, 30.9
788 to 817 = 0.70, 34.4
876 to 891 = -1.02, 36.7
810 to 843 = 4.02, 30.8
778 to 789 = 0.00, 35.5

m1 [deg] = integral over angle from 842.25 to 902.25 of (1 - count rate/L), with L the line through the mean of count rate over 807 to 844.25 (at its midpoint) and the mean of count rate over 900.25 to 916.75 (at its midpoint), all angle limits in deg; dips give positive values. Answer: 4.1 deg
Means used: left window 30.7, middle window 32.6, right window 38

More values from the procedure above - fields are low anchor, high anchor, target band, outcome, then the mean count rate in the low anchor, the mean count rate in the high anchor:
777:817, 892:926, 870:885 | -0.05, 34.7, 36.7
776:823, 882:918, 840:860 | 6.93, 34.7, 37.7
